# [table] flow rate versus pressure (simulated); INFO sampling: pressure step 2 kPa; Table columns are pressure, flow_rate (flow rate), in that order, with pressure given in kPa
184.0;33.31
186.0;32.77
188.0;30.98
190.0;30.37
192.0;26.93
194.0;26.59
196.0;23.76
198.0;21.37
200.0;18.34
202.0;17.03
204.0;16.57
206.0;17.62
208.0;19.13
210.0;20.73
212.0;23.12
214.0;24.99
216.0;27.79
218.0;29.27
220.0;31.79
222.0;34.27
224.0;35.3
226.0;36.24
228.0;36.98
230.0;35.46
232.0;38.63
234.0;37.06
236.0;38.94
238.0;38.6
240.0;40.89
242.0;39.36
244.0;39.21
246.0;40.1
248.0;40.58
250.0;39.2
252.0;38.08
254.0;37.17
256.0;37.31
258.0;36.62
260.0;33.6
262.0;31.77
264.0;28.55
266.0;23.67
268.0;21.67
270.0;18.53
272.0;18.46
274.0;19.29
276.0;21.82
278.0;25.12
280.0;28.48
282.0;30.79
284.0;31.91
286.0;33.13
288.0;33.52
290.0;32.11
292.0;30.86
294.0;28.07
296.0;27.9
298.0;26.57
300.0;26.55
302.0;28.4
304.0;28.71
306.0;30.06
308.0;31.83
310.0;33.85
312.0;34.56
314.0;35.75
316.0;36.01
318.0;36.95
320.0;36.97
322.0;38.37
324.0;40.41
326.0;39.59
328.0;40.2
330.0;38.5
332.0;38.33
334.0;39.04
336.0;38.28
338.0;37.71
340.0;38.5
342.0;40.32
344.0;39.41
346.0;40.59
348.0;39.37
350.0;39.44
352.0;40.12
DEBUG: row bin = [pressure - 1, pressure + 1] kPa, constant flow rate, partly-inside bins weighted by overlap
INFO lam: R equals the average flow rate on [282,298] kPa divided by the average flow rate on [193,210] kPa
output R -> 1.5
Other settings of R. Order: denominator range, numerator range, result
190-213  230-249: 1.82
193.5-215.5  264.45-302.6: 1.28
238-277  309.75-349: 1.19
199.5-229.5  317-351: 1.48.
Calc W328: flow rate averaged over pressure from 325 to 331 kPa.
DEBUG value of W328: 39.4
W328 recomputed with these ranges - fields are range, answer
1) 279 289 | 31.6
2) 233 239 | 38.2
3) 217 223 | 31.8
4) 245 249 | 40.3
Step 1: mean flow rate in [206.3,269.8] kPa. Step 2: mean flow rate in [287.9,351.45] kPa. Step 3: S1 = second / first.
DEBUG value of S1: 1.07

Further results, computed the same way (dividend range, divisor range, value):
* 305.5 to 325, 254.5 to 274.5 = 1.30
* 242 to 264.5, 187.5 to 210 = 1.65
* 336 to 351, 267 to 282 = 1.74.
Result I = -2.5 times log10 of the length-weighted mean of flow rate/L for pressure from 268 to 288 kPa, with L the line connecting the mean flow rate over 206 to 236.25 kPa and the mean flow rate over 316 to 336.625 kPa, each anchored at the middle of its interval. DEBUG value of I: 0.34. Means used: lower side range 30.7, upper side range 38.5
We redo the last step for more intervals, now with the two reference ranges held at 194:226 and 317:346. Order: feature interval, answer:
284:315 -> 0.14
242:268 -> -0.18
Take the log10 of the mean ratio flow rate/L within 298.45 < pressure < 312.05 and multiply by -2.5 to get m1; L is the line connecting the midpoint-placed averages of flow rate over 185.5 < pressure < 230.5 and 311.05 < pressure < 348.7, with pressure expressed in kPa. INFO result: 0.19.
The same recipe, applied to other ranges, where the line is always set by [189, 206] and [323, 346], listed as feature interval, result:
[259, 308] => 0.192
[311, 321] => 0.026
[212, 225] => -0.200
